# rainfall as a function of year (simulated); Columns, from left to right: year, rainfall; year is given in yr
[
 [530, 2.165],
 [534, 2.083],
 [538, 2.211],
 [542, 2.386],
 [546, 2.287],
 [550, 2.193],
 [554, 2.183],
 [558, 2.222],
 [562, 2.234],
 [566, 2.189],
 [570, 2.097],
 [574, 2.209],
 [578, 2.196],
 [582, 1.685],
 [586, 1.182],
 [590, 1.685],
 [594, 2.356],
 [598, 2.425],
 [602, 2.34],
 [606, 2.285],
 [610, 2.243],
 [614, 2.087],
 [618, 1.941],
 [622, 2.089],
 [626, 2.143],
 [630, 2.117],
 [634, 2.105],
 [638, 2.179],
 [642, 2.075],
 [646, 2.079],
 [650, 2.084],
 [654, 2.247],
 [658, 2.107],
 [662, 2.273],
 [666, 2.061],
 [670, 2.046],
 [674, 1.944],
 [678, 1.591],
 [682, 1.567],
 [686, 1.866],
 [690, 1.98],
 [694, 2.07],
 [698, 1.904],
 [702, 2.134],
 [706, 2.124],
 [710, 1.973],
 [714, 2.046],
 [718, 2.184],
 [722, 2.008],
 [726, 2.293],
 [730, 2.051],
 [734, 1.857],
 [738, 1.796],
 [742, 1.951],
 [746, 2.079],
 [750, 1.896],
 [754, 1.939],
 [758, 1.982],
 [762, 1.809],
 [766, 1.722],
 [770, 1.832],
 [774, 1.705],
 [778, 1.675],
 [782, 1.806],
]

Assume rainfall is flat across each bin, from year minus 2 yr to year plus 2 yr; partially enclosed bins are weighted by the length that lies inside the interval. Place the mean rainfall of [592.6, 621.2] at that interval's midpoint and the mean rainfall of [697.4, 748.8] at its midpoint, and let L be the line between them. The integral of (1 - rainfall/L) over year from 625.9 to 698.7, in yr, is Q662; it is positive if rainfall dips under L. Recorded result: 3.9 yr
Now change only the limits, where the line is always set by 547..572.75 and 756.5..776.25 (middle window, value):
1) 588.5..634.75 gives -1.41 yr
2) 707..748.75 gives -3.28 yr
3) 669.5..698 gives 1.44 yr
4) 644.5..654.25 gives -0.47 yr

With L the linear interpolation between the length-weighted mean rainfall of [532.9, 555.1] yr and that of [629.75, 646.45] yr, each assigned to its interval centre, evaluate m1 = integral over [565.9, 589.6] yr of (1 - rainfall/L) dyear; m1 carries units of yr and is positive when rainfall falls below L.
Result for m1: 3.3 yr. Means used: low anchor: 2.23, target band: 1.89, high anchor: 2.11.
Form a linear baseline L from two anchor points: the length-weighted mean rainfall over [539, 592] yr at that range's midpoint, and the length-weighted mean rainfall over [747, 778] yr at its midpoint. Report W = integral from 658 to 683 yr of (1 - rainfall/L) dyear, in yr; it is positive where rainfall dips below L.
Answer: 0.0 yr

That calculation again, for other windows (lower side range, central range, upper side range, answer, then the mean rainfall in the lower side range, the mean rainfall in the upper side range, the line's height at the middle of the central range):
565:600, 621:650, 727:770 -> -2.1 yr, 2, 1.91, 1.97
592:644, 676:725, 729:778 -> 0.8 yr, 2.18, 1.87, 1.99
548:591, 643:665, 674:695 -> -3.3 yr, 2.01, 1.81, 1.87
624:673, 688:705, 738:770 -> -0.1 yr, 2.12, 1.9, 2.02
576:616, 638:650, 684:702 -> -0.5 yr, 2.05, 1.97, 2.01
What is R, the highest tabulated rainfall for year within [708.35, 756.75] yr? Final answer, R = 2.293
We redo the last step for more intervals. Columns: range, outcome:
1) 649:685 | 2.273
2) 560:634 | 2.425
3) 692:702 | 2.134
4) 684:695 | 2.07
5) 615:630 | 2.143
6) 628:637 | 2.117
